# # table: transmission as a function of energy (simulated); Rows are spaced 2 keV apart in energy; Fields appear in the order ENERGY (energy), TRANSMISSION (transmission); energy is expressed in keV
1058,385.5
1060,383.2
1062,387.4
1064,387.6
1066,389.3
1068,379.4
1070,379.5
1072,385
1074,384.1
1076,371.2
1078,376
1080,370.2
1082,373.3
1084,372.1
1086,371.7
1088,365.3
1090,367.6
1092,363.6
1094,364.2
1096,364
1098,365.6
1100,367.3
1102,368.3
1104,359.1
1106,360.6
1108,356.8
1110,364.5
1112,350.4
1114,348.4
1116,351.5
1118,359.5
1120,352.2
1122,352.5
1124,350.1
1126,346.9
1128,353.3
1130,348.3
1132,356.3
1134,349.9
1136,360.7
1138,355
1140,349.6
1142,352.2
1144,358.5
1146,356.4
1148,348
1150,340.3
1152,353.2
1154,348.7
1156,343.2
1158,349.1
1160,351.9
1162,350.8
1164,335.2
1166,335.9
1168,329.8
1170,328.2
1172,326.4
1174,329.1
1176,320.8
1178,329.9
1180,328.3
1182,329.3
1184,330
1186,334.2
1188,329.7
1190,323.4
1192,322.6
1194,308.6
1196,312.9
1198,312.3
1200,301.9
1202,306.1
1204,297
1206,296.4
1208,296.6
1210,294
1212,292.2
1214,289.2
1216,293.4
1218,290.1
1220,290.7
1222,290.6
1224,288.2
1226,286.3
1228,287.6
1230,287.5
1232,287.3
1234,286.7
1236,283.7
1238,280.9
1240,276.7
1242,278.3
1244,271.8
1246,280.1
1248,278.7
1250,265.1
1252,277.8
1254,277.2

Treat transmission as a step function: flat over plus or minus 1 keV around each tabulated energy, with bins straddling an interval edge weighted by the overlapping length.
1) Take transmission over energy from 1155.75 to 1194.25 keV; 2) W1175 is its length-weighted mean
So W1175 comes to 332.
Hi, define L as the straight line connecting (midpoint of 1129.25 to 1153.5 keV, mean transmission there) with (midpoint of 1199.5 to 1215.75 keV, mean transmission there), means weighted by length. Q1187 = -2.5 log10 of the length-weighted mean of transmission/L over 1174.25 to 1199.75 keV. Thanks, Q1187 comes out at -0.03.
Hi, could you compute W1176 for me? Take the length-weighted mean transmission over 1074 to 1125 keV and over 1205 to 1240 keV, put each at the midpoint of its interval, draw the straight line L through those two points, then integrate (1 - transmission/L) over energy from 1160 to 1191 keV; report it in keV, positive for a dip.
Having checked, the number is -1.4 keV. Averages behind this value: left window 363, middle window 331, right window 289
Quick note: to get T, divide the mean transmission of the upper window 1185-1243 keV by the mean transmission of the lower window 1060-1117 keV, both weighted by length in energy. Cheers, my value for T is 0.80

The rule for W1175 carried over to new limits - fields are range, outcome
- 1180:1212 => 313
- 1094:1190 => 347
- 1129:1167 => 350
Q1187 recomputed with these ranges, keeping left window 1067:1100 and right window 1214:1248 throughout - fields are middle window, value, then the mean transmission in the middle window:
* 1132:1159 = -0.051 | 351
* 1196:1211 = -0.001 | 301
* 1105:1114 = -0.001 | 357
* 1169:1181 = -0.031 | 327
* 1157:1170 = -0.053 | 341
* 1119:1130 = -0.010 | 351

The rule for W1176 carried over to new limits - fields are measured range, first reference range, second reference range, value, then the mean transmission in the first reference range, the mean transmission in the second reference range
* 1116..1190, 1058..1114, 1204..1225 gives -3.05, 371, 292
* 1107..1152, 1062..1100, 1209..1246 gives -1.04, 374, 286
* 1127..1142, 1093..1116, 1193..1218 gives -0.48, 360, 300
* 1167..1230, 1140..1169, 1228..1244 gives 0.61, 347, 283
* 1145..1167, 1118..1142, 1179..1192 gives -0.34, 353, 329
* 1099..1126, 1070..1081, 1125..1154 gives 0.45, 378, 352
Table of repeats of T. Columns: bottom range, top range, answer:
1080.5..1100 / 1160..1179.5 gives 0.91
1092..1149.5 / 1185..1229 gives 0.85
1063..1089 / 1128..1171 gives 0.92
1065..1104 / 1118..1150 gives 0.95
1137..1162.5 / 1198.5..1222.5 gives 0.84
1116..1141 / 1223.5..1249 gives 0.80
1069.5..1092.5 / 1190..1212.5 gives 0.82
